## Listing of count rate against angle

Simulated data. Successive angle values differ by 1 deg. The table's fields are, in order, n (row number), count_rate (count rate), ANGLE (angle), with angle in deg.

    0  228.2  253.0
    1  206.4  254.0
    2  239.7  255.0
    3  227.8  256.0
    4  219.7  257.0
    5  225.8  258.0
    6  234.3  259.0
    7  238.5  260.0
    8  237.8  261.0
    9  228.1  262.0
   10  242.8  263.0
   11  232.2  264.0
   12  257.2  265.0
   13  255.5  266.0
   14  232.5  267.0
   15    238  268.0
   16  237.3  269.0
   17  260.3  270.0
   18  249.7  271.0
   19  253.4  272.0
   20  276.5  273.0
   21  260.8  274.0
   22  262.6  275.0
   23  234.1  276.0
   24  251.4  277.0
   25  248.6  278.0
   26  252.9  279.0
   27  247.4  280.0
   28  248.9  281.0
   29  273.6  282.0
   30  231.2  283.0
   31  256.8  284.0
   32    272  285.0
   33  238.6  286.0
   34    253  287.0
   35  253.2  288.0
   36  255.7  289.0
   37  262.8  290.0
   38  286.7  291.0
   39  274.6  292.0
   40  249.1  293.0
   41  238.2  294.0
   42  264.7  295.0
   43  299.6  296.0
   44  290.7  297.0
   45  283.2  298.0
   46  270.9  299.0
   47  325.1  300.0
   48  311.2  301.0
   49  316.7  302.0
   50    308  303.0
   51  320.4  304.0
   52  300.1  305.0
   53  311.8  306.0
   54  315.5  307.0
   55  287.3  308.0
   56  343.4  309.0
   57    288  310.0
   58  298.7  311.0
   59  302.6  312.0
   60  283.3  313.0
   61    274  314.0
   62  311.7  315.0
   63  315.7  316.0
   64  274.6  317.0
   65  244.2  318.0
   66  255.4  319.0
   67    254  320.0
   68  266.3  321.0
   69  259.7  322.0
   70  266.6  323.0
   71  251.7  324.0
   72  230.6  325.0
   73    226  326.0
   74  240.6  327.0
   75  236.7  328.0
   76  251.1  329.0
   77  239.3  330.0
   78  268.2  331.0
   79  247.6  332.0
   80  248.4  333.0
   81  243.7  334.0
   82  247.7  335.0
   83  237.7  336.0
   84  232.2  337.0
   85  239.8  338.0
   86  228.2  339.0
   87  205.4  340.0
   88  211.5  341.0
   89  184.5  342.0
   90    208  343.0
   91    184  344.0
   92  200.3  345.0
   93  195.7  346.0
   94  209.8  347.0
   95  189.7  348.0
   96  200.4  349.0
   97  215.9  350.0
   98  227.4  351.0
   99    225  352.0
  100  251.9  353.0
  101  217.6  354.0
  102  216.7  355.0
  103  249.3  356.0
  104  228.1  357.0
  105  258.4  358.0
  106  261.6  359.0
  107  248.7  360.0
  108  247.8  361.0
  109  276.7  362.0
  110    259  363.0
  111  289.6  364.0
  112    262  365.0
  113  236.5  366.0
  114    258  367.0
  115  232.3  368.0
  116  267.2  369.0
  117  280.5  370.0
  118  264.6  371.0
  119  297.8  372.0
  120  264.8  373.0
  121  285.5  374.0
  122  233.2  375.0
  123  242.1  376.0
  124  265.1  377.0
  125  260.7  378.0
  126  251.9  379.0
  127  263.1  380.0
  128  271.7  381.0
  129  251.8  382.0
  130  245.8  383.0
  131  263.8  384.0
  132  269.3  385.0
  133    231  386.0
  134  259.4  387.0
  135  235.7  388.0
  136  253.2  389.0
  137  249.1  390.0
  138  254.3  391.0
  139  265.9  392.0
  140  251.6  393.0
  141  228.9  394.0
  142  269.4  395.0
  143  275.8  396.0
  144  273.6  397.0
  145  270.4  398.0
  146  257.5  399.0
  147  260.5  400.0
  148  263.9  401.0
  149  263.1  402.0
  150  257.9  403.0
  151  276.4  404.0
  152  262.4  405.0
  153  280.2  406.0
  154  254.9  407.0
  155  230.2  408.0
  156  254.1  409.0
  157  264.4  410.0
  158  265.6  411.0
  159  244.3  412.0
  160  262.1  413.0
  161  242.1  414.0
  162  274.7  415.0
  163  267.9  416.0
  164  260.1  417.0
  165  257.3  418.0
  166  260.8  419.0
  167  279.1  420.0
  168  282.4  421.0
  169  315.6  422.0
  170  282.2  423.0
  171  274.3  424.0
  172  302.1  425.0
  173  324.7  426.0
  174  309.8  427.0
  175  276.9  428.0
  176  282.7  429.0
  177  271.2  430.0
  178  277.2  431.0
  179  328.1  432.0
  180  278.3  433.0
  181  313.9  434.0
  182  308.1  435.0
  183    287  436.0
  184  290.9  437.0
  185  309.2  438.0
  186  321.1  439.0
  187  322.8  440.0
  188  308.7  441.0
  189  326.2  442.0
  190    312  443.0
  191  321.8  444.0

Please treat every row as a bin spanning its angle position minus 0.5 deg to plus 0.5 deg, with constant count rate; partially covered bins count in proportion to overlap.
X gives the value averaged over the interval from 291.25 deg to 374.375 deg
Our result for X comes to 258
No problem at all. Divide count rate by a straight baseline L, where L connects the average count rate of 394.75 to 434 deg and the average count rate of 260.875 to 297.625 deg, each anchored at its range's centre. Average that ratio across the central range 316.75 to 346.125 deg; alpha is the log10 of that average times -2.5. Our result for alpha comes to 0.11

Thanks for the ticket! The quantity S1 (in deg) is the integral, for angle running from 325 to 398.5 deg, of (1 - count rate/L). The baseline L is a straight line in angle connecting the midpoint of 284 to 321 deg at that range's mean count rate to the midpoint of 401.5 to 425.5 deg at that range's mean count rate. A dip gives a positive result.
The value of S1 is 8.2 deg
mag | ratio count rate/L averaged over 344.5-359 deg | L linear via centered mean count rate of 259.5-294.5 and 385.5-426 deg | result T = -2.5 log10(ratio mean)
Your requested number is 0.17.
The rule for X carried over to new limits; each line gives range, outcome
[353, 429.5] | 262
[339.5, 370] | 231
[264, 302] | 261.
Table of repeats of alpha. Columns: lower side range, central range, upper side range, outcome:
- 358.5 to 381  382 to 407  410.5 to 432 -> 0.04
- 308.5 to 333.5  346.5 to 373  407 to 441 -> 0.12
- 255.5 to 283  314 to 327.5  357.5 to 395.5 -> -0.04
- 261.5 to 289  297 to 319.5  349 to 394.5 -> -0.18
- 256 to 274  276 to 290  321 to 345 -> -0.05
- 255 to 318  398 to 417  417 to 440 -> 0.11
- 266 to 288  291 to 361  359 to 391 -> -0.01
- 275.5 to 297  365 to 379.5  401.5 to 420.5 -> 0.00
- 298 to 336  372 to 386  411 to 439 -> 0.09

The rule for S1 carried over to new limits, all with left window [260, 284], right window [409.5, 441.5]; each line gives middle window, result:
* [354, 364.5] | 0.7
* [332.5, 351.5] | 3.5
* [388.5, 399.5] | 0.8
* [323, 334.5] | 0.8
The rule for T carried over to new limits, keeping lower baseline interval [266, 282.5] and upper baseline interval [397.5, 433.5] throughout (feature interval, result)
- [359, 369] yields 0.03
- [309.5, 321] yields -0.09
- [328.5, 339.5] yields 0.07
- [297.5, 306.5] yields -0.19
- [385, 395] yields 0.08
